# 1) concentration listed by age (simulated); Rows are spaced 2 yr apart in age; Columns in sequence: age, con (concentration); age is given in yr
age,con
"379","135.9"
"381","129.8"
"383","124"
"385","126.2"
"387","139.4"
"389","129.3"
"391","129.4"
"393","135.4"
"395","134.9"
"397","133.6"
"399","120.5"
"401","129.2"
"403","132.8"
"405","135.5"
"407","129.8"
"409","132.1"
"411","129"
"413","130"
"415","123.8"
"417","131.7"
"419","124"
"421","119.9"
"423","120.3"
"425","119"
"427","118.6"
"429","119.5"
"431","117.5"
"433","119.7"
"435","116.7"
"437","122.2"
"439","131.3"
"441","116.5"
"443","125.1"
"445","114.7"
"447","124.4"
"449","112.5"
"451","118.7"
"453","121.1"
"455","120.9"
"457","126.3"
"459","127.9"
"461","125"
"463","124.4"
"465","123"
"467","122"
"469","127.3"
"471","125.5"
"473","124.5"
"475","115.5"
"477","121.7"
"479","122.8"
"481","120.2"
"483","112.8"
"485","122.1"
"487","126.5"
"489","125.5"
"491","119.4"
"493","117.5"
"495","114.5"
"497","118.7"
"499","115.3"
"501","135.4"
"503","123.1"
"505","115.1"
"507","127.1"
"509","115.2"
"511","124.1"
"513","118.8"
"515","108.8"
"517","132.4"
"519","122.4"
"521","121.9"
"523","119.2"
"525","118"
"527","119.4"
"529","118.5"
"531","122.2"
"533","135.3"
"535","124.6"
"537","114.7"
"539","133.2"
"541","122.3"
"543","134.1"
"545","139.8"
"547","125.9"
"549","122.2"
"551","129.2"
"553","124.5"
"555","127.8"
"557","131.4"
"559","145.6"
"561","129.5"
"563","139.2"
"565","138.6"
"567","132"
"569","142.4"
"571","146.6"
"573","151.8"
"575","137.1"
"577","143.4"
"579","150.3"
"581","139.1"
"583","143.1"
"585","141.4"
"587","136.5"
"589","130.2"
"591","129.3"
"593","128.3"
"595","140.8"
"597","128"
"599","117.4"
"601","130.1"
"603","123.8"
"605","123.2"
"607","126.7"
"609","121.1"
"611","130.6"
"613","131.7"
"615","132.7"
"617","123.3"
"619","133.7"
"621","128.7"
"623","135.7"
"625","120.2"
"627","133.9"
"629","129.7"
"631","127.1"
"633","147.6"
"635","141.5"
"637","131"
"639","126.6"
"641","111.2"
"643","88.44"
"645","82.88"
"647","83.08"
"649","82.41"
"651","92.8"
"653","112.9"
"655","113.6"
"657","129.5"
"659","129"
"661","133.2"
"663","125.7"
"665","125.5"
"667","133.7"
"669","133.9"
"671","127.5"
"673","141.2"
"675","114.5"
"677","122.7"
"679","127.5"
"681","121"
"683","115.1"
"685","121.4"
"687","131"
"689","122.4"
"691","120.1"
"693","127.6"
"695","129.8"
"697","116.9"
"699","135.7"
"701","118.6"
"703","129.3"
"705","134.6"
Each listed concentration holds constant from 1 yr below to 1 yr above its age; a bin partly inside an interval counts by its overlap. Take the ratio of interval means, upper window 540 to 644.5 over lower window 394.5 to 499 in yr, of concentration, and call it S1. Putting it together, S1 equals 1.07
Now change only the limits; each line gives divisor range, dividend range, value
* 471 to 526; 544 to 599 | 1.12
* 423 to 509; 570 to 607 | 1.12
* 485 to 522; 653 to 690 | 1.04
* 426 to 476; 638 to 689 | 0.96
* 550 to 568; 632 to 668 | 0.87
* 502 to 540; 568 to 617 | 1.10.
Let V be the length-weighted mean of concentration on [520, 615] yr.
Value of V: 131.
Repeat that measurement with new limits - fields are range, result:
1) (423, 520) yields 121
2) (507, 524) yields 121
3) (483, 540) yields 122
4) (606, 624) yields 129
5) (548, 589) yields 137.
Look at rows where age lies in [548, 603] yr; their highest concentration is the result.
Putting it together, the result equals 151.8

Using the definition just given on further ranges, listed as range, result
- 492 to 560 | 145.6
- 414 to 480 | 131.7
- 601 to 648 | 147.6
